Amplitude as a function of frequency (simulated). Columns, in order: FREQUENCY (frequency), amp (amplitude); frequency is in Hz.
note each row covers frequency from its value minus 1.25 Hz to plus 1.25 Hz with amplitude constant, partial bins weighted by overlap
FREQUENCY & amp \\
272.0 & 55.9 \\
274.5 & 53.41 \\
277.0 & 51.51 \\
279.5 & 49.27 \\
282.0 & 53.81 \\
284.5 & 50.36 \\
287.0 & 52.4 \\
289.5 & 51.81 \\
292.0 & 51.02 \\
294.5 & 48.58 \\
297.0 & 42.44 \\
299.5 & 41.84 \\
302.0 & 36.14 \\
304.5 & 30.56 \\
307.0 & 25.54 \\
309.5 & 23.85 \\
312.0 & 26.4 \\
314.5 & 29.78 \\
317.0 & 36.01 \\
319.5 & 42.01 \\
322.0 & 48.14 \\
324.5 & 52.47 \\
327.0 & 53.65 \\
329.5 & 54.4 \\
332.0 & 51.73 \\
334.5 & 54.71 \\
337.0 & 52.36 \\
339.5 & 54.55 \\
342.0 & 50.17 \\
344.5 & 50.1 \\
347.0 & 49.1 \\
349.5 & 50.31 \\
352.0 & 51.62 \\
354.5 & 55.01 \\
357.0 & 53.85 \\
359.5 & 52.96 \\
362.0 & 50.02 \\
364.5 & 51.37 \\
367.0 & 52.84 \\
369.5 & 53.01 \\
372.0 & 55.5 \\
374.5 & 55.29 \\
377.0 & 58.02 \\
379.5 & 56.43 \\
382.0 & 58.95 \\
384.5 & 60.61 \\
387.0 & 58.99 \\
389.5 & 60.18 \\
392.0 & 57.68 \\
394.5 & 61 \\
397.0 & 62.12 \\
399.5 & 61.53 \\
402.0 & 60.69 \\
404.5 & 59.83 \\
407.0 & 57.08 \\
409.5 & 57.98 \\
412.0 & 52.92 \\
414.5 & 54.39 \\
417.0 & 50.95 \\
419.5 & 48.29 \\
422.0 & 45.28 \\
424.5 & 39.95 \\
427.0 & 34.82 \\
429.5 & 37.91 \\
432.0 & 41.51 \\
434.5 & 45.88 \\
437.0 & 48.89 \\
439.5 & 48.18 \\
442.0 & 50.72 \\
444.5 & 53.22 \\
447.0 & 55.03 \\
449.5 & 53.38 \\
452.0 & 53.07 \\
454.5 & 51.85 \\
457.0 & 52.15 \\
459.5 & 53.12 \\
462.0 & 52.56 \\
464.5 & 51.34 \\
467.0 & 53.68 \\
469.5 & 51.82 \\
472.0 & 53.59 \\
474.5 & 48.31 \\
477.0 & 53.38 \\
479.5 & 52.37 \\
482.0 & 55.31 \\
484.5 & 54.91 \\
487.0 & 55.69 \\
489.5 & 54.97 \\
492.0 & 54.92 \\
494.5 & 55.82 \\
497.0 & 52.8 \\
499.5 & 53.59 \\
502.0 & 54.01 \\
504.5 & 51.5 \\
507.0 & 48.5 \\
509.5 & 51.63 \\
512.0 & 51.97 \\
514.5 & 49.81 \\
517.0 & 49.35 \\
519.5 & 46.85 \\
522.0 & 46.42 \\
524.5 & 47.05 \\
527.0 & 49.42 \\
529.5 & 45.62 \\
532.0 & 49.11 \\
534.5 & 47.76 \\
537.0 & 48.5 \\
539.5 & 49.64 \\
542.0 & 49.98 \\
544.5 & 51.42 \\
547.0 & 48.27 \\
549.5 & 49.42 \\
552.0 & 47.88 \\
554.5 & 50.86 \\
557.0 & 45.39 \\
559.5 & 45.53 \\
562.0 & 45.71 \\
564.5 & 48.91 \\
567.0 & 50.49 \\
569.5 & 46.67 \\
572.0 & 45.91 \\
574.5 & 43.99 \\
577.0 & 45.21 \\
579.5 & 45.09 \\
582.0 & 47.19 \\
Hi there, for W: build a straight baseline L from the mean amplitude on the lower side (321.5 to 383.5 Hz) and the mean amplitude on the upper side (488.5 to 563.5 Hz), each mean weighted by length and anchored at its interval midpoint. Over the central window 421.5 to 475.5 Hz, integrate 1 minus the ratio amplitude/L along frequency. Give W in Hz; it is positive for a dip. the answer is 2.4 Hz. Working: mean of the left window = 53.2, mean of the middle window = 49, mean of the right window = 49.8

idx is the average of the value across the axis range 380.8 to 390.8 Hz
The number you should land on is 59.7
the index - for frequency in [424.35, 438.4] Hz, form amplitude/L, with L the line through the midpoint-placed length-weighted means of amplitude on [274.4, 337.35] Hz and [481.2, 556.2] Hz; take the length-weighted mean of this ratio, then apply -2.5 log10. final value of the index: 0.16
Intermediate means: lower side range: 44.5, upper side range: 50.7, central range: 41.7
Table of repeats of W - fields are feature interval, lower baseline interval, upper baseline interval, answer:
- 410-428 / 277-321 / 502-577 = -1.04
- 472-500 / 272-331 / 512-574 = -3.92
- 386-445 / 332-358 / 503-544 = -1.27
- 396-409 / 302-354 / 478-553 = -3.65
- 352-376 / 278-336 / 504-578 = -4.46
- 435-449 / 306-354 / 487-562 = -0.88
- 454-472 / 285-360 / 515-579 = -2.08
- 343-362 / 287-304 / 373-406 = 0.72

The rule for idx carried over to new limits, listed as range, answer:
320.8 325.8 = 50.4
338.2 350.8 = 50.9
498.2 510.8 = 51.9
